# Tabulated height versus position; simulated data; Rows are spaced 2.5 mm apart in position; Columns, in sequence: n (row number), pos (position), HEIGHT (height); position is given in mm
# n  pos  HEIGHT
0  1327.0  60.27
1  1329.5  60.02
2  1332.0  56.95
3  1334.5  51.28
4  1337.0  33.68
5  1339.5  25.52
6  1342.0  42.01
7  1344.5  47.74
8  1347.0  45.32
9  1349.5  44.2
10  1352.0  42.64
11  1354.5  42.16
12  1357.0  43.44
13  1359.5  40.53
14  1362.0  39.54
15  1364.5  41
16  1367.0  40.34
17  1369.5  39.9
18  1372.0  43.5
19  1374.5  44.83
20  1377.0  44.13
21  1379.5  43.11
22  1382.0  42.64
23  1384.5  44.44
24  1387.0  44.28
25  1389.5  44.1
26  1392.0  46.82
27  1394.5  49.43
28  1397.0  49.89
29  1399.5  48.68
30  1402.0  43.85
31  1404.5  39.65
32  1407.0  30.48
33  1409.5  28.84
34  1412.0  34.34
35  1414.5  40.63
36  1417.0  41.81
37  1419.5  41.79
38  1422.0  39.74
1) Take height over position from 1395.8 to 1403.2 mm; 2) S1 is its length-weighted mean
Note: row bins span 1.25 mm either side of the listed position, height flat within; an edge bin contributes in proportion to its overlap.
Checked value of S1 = 47.5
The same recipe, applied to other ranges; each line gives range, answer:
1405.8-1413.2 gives 31.2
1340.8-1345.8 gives 44.9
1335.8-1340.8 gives 29.7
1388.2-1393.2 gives 45.4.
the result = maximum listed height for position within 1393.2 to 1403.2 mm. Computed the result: 49.89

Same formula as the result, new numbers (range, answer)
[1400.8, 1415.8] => 43.85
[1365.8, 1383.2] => 44.83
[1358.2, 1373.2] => 43.5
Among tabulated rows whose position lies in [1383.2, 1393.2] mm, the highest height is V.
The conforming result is 46.82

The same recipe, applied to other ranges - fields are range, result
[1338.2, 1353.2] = 47.74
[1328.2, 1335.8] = 60.02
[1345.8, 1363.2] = 45.32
